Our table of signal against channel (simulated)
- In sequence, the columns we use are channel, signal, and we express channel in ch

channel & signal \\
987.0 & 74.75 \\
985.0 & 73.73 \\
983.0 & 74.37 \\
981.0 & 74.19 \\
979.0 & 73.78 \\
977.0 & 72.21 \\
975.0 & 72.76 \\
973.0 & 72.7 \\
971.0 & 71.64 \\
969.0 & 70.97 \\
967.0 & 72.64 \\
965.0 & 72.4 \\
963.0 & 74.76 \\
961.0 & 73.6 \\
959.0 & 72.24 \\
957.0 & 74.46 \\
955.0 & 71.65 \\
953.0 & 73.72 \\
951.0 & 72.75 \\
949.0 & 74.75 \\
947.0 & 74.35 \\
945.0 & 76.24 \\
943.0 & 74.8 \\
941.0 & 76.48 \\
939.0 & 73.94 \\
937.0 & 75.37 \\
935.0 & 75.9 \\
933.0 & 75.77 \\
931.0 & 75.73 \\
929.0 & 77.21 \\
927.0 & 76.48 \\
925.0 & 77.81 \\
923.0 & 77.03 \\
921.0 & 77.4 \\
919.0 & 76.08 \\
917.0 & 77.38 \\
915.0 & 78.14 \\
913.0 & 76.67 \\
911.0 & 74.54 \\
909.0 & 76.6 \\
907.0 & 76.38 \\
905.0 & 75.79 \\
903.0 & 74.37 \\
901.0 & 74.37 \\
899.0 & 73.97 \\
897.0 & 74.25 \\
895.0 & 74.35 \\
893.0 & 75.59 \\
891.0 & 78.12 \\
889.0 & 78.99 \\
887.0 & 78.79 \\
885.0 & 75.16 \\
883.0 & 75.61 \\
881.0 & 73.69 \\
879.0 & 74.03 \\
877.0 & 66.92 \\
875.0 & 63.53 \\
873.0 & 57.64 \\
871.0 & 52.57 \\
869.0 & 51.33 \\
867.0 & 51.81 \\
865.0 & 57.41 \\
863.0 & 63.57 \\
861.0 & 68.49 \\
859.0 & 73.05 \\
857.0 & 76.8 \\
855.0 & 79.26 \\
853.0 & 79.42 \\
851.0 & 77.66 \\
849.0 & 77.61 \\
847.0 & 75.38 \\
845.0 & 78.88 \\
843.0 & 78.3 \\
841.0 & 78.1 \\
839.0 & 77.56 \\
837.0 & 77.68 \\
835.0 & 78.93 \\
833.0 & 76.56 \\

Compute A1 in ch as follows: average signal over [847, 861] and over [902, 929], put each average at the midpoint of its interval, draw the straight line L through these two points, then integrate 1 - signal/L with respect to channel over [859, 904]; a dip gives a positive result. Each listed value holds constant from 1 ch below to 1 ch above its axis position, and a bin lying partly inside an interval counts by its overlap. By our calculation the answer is 4.5 ch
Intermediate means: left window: 76.5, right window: 76.5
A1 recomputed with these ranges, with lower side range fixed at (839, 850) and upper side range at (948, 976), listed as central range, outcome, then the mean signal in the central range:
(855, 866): 1.2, 68.9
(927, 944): -0.4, 75.7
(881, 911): -0.1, 75.8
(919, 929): -0.4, 77.1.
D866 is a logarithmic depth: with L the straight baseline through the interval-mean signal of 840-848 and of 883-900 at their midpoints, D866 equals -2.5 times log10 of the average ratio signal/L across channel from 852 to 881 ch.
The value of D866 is 0.17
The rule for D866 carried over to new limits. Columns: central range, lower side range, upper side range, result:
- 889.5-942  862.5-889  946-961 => -0.10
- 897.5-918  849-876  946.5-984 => -0.10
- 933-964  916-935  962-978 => 0.00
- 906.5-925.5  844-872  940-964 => -0.07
